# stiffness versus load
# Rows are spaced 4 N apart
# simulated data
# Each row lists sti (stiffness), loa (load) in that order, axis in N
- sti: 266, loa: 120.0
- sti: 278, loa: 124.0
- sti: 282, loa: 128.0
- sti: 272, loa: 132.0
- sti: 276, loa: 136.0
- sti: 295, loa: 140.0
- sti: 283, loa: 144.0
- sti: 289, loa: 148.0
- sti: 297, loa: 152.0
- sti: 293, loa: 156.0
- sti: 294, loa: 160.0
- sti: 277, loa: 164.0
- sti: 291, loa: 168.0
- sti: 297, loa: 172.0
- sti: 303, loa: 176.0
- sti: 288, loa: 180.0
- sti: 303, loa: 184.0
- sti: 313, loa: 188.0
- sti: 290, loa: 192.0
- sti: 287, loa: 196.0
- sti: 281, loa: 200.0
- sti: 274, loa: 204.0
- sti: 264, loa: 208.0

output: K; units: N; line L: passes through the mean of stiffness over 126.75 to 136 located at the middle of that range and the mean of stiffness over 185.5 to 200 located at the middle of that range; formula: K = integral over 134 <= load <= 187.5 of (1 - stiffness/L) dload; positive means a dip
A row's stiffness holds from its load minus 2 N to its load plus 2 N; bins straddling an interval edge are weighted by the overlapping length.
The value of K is -1.3 N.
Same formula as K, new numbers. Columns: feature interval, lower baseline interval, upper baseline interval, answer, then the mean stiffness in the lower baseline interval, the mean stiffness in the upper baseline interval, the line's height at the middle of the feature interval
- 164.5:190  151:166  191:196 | -0.8 N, 290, 289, 289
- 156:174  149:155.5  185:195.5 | 0.4 N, 295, 300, 296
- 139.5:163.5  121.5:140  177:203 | -0.6 N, 279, 293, 284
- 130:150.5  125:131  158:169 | -0.1 N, 280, 287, 282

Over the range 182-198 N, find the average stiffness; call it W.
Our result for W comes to 298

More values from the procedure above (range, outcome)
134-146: 285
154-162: 294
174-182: 296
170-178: 300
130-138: 274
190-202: 286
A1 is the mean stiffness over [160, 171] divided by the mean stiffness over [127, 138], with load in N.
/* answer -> 1.0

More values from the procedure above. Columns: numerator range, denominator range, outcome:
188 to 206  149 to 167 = 0.99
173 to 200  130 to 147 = 1.05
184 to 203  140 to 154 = 1.01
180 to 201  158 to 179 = 1.01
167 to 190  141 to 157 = 1.03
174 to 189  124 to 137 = 1.09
